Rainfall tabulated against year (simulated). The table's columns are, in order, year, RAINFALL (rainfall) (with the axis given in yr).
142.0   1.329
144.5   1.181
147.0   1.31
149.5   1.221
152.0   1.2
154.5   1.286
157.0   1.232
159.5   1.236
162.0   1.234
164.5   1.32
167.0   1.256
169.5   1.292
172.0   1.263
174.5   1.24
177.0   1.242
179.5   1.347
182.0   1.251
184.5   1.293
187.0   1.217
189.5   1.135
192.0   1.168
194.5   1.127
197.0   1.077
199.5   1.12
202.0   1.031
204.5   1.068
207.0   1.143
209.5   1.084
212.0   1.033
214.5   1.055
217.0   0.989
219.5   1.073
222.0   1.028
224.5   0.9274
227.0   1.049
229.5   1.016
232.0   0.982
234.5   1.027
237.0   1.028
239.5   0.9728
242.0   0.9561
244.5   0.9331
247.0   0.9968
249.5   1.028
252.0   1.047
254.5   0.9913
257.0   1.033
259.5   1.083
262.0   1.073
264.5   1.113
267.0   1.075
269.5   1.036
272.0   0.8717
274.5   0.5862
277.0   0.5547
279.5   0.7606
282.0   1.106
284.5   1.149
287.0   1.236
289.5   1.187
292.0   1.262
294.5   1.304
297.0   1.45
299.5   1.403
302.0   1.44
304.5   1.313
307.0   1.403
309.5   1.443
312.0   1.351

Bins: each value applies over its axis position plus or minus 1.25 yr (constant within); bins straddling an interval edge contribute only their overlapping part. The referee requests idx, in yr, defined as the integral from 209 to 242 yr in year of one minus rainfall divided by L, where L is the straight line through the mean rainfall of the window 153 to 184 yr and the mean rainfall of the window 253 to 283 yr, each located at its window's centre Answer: 1.9 yr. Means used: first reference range 1.27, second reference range 0.94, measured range 1.02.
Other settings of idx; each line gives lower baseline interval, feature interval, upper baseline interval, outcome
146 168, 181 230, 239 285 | 1.2 yr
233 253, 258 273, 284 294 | 0.8 yr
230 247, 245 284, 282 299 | 5.4 yr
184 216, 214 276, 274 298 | 5.4 yr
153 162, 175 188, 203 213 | -1.1 yr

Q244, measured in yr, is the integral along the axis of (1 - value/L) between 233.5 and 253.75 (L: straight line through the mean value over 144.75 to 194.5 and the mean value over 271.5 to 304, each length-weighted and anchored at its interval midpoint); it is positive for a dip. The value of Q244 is 2.8 yr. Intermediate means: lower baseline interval 1.25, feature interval 0.998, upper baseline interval 1.11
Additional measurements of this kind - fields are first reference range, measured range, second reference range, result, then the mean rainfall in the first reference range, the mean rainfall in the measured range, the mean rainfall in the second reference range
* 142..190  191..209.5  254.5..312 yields 1.8 yr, 1.25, 1.1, 1.13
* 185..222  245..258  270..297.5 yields 0.5 yr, 1.1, 1.01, 1.03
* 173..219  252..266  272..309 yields 1.1 yr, 1.15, 1.06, 1.15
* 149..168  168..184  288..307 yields -0.2 yr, 1.25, 1.27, 1.34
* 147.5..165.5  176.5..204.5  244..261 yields -0.2 yr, 1.25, 1.18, 1.02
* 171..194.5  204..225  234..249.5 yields 1.0 yr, 1.23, 1.05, 0.987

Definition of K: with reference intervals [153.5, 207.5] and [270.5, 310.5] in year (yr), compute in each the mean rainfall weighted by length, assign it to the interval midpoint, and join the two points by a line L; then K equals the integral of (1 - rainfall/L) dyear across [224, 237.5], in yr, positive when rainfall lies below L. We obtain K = 2.0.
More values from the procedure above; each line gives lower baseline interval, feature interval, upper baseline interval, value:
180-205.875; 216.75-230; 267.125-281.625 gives 0.1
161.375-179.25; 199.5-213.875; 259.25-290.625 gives 1.2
